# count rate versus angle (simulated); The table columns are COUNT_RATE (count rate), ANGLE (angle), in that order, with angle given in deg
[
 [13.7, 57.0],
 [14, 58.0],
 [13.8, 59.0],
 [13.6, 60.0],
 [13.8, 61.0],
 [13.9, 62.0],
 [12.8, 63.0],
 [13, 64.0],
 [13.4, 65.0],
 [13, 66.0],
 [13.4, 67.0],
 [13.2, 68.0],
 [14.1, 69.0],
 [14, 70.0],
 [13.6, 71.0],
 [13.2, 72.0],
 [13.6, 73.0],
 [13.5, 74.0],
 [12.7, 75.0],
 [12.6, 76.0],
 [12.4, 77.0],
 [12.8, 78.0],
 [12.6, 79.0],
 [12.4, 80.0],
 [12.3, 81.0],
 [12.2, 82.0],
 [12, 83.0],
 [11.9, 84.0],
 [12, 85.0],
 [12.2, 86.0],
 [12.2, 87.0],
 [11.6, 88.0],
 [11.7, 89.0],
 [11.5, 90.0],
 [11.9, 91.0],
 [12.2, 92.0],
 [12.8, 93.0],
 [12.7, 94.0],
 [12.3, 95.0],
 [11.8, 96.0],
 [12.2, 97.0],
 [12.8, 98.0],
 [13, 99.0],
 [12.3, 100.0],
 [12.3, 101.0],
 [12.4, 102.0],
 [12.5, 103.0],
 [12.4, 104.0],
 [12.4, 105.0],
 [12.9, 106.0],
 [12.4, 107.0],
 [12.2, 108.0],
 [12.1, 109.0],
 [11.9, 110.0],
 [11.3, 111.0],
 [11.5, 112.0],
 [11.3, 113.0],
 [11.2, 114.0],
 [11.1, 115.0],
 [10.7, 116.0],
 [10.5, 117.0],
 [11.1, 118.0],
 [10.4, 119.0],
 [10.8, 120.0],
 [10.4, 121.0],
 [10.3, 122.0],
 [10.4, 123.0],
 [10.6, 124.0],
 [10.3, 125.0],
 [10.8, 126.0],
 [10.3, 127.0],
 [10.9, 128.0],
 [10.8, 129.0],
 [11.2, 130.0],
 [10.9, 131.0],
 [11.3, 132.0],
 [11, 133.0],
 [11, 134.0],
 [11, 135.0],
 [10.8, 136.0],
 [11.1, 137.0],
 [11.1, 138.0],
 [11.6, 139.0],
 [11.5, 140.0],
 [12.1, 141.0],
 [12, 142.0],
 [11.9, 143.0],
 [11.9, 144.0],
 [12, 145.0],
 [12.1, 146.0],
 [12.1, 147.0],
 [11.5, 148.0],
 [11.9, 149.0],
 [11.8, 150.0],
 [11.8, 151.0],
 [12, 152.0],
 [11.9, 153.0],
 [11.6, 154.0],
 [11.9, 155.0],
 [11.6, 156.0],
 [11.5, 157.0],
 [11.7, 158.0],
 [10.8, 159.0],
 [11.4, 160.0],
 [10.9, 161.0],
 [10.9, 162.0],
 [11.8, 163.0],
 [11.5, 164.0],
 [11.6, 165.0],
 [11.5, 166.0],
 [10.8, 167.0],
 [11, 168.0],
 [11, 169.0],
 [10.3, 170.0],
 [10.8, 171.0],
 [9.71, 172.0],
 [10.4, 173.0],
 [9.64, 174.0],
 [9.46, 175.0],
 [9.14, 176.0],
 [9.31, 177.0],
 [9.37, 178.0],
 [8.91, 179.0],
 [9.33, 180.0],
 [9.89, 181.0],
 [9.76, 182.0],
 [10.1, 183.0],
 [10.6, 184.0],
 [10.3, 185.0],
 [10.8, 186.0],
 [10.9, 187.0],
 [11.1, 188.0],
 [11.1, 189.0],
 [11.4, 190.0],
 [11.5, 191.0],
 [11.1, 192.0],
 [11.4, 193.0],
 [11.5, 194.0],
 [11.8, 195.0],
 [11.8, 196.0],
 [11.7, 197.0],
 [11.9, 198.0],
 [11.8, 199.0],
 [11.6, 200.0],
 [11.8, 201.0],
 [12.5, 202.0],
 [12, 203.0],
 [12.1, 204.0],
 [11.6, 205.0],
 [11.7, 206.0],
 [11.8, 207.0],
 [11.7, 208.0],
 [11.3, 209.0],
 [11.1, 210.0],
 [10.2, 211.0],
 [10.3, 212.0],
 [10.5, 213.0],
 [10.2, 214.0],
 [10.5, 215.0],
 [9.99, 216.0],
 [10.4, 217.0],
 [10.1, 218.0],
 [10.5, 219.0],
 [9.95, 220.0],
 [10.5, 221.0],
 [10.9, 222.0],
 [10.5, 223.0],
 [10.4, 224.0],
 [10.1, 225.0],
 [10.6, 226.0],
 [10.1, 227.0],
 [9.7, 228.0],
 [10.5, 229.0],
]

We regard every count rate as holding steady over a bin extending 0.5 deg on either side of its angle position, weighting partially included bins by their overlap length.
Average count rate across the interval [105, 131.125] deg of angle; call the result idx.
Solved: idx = 11.1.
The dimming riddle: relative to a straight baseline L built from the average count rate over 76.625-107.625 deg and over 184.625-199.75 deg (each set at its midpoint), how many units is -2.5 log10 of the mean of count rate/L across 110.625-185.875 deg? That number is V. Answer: 0.079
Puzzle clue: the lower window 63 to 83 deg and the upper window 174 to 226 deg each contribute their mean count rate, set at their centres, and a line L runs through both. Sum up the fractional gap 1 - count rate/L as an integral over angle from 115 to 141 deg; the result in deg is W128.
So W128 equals 2.55 deg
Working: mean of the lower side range 13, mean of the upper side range 10.8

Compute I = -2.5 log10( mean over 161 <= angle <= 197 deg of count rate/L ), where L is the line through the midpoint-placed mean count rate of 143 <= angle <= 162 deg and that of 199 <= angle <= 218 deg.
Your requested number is 0.08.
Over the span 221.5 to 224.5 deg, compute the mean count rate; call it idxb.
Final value 10.6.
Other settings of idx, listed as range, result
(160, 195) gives 10.6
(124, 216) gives 11.1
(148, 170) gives 11.4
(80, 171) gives 11.6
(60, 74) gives 13.5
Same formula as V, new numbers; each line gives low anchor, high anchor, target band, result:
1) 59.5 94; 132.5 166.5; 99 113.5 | 0.01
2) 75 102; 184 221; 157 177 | 0.07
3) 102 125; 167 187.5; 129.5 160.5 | -0.08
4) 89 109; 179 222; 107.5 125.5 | 0.10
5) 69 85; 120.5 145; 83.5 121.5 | 0.01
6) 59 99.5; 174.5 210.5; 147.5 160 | -0.01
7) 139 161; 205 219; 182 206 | -0.03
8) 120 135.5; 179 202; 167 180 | 0.11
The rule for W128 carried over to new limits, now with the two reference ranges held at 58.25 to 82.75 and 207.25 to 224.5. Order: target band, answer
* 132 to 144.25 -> 0.6 deg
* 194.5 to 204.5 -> -1.0 deg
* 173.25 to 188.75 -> 1.7 deg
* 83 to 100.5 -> 0.8 deg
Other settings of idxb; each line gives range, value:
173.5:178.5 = 9.38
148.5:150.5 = 11.9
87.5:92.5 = 11.8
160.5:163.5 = 11.2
